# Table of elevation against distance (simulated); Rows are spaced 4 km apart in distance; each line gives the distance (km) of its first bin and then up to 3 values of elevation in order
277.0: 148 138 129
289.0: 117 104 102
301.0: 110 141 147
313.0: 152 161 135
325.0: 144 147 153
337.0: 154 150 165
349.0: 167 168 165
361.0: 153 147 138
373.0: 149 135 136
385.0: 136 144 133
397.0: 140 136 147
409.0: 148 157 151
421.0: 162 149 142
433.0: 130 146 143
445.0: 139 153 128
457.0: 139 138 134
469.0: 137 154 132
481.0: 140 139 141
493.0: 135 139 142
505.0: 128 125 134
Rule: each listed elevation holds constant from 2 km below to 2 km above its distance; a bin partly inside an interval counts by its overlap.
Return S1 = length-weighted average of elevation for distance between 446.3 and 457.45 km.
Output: 140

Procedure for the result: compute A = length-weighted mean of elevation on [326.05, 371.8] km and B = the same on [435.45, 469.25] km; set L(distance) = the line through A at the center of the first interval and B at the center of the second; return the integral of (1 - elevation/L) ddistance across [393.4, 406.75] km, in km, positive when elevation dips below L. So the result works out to 0.7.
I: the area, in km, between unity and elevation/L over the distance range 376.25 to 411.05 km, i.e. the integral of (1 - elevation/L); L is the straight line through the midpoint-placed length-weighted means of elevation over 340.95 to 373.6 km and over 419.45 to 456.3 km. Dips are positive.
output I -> 2.5 km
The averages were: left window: 156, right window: 143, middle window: 140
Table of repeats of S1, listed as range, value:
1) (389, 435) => 145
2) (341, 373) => 157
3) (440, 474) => 140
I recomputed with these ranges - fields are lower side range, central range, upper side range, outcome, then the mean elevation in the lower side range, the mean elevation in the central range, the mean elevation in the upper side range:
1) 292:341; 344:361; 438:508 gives -3.19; 139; 165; 139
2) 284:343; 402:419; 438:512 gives -1.53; 137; 150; 138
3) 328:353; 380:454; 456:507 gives 1.74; 157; 143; 138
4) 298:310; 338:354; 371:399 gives -3.27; 129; 162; 139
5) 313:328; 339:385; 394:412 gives -1.95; 147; 151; 143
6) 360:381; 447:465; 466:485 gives 0.24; 143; 139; 140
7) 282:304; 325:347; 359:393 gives -4.12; 115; 153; 142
